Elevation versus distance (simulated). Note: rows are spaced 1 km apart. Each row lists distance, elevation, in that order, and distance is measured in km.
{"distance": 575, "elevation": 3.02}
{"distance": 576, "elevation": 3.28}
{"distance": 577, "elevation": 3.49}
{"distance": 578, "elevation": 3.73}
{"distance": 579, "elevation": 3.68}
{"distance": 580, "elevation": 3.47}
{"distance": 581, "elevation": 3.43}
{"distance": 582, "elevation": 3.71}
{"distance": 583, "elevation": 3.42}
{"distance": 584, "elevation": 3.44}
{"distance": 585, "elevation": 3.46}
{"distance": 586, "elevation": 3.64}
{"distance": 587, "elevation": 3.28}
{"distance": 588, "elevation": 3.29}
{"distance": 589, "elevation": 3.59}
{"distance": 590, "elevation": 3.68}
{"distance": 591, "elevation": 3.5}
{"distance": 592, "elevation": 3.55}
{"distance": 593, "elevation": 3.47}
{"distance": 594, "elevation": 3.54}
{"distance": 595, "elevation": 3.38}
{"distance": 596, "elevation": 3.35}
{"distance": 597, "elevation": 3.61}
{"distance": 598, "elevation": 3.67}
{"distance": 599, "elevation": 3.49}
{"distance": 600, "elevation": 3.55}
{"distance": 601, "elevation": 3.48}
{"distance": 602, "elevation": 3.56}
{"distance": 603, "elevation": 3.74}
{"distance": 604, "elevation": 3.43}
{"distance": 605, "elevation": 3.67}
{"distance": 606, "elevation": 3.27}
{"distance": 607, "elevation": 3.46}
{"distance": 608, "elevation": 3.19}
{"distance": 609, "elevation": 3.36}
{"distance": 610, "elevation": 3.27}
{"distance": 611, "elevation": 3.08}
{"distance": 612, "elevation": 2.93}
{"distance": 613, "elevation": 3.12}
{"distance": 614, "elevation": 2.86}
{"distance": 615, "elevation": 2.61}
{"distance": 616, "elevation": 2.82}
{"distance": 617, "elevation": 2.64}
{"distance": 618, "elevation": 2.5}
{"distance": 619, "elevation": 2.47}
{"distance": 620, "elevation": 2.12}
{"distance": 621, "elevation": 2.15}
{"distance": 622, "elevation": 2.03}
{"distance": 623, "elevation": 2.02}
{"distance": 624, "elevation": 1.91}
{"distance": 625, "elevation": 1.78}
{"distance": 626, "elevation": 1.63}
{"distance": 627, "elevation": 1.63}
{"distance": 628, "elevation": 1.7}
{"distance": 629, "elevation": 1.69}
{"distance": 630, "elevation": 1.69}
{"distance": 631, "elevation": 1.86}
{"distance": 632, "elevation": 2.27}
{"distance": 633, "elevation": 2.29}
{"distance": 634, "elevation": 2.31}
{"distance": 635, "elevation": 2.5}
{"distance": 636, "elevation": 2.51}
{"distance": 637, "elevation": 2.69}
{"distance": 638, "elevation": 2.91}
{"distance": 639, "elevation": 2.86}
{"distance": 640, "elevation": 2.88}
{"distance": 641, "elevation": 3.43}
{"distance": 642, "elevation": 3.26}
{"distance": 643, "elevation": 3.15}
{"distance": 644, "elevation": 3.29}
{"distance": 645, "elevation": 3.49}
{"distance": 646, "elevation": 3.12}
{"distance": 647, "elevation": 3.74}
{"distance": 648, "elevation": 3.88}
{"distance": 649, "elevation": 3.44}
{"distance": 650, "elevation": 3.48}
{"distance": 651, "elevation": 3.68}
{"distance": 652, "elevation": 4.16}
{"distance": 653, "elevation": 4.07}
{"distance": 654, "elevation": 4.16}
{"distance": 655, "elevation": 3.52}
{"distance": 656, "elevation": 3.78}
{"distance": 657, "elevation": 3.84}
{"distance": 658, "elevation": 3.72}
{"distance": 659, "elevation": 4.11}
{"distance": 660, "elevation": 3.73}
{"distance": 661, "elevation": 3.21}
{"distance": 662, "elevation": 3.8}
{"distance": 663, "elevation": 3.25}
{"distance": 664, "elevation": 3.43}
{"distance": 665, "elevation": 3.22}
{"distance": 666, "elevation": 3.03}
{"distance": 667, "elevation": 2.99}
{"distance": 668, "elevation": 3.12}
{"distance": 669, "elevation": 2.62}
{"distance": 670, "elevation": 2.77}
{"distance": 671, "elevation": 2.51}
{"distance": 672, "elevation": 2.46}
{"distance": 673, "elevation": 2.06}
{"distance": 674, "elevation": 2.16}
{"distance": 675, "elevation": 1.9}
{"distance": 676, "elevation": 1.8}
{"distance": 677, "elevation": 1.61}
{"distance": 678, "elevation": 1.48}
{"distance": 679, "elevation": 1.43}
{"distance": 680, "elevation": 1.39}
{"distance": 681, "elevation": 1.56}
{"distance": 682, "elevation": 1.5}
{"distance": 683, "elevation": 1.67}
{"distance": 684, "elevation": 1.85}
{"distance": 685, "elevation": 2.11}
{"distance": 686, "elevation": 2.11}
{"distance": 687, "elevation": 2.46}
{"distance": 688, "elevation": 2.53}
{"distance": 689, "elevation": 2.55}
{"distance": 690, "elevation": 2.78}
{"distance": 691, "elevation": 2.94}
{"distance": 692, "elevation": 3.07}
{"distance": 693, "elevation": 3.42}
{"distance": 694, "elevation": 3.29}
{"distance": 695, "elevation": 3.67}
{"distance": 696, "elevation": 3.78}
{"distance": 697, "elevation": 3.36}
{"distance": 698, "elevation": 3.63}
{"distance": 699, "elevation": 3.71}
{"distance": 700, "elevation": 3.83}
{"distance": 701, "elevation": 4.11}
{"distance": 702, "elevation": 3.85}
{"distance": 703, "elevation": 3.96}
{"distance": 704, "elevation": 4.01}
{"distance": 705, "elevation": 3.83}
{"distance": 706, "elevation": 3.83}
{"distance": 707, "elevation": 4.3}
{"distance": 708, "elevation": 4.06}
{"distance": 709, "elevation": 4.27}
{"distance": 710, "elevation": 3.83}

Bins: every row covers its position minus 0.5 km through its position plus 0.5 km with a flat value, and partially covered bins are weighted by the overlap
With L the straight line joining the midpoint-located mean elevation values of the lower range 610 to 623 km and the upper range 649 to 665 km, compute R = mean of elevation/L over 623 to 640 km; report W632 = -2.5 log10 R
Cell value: 0.37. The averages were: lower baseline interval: 2.61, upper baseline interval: 3.7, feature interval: 2.16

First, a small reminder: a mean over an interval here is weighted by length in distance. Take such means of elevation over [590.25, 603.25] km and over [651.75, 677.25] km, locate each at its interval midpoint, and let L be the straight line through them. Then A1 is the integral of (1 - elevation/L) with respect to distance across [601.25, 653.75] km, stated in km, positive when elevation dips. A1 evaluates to 7.7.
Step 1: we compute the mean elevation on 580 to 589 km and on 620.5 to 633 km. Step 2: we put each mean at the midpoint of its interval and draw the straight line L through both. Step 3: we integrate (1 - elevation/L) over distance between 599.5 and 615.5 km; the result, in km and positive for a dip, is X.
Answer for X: -4.18 km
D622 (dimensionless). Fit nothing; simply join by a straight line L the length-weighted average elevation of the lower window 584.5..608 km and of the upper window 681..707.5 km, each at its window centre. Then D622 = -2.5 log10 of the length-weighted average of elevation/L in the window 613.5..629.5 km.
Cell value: 0.50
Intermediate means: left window 3.5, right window 3.13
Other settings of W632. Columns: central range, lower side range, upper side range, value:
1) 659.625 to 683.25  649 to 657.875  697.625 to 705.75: 0.486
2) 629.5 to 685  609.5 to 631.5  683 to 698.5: -0.107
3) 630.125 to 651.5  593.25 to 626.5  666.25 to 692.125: -0.143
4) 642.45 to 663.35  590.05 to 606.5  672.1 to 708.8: -0.174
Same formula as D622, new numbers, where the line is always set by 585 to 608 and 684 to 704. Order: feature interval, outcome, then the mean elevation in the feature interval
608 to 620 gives 0.20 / 2.86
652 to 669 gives -0.08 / 3.55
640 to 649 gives -0.01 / 3.39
